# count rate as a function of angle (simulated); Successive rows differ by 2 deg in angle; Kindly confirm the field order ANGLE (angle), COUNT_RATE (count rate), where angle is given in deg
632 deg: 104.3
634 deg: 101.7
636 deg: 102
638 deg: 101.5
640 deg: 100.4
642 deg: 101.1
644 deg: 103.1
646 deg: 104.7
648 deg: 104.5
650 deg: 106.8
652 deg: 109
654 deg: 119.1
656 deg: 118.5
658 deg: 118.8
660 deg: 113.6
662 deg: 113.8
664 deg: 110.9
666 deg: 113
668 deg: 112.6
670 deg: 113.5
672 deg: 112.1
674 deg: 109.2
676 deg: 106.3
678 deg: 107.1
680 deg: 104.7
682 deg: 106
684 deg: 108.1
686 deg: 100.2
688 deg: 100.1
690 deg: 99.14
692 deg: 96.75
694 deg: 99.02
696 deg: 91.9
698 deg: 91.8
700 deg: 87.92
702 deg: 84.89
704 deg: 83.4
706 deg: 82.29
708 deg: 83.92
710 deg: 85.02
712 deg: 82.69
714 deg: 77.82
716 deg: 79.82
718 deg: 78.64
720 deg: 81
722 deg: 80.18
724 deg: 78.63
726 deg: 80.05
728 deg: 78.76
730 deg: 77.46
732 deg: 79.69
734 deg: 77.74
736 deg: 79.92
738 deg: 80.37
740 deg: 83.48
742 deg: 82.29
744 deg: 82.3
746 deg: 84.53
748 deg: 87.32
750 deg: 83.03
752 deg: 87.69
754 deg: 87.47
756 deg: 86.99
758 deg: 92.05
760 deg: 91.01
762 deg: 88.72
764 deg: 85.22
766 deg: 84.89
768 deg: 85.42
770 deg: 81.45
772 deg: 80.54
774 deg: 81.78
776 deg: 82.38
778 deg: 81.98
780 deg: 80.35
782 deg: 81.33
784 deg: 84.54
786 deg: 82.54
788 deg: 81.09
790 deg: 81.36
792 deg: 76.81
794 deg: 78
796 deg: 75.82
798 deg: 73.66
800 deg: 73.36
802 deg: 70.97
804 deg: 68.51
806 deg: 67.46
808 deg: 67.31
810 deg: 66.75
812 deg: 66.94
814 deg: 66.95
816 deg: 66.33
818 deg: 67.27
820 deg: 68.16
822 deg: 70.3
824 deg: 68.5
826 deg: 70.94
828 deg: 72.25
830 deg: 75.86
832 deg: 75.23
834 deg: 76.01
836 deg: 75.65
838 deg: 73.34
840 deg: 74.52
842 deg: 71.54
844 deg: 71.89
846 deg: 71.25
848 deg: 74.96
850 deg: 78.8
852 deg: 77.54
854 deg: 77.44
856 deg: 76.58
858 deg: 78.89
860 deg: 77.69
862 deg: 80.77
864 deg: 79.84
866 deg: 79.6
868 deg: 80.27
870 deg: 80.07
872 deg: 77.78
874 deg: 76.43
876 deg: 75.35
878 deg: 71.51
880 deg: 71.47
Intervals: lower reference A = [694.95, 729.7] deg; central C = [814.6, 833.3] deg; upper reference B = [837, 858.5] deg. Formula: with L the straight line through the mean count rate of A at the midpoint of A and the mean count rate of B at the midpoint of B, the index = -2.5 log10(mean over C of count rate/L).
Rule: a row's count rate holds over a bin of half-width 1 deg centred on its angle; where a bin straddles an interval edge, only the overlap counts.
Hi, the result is 0.087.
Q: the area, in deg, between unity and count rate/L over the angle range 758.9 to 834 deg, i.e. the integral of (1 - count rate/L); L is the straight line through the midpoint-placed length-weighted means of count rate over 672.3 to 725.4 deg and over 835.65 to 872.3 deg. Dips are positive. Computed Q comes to 5.7 deg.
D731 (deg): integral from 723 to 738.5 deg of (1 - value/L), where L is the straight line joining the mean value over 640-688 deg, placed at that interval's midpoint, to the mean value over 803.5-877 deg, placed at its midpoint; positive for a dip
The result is 2.69 deg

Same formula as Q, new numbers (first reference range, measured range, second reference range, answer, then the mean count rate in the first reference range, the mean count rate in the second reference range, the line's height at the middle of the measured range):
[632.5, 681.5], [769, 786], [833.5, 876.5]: 1.39 deg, 109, 76.7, 89.2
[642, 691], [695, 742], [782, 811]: 6.52 deg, 109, 75.1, 95.3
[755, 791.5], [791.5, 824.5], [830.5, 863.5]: 4.14 deg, 84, 75.8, 80.1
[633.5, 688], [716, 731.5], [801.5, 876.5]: 2.69 deg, 108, 73.6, 95.9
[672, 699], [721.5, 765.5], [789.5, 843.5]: 2.44 deg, 102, 71.8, 88.6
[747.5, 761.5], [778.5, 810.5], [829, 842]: 2.24 deg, 88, 74.8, 81.5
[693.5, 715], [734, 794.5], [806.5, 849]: -3.66 deg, 86.1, 71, 78.8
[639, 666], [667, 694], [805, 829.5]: -0.75 deg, 110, 68.4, 103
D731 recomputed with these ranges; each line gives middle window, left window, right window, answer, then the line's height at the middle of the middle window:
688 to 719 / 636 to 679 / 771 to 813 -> 3.4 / 98.1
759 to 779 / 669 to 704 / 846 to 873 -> 1.2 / 89.9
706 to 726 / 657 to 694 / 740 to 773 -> 3.3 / 96.7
